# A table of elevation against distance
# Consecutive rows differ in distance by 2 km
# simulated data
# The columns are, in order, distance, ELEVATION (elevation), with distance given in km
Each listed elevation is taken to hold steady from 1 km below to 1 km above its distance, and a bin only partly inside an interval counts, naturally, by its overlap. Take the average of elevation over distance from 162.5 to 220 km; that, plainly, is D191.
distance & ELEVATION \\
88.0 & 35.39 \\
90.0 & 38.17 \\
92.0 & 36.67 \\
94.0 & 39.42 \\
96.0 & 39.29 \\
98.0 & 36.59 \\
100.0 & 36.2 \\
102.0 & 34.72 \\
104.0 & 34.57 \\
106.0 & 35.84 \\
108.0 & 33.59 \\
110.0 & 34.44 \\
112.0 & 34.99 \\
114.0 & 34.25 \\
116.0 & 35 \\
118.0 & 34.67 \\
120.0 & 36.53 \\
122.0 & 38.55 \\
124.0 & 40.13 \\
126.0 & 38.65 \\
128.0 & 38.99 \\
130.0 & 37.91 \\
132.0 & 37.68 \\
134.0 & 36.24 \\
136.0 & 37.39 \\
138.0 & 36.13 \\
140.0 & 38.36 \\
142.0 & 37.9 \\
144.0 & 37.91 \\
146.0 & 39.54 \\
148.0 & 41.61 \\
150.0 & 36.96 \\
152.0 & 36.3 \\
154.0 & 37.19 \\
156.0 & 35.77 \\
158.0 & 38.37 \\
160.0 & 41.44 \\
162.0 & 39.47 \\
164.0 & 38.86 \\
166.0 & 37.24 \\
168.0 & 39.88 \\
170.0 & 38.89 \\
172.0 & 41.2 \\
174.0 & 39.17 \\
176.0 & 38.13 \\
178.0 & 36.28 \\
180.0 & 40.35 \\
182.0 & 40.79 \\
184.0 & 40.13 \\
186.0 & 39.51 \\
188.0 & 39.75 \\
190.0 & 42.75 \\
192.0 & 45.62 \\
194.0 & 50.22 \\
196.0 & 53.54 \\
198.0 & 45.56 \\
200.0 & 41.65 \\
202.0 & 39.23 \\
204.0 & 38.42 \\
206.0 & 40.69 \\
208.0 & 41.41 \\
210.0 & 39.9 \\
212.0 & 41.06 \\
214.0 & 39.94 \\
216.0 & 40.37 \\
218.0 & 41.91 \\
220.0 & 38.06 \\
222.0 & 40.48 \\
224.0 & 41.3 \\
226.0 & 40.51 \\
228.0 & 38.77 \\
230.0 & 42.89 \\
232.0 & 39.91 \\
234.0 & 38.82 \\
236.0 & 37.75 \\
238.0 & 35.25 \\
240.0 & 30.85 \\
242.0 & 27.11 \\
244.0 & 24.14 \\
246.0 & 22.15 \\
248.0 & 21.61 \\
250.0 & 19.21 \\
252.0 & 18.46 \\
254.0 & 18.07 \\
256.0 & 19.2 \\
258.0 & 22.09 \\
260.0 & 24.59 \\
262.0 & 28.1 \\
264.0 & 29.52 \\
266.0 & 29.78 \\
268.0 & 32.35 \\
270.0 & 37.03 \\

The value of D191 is 41.1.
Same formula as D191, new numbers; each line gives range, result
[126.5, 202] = 39.8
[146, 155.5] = 38.1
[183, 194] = 42.3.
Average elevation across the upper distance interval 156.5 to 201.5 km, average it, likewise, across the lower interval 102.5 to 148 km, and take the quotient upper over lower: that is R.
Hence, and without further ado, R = 1.12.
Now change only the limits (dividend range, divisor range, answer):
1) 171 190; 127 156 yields 1.05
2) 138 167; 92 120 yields 1.07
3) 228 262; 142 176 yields 0.72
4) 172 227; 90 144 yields 1.12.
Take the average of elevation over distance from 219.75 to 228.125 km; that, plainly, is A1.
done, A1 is 40.1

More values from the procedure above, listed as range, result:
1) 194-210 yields 43.2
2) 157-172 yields 39.3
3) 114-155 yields 37.6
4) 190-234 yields 41.9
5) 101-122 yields 35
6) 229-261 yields 27.6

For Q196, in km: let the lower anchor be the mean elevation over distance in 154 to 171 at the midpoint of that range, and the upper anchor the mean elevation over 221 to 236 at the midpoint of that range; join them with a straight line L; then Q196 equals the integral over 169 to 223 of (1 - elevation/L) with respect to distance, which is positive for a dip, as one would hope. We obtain -2.5 km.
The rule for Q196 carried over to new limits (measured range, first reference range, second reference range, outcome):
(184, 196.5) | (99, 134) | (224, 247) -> -3.3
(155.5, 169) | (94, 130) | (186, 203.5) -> 0.8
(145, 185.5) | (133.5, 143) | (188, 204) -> 1.8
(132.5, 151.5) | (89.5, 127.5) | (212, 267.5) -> -1.5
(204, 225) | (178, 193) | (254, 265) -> -3.8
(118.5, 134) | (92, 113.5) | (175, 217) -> -0.3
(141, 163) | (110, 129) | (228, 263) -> -2.5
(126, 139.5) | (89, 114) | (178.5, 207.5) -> 0.3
